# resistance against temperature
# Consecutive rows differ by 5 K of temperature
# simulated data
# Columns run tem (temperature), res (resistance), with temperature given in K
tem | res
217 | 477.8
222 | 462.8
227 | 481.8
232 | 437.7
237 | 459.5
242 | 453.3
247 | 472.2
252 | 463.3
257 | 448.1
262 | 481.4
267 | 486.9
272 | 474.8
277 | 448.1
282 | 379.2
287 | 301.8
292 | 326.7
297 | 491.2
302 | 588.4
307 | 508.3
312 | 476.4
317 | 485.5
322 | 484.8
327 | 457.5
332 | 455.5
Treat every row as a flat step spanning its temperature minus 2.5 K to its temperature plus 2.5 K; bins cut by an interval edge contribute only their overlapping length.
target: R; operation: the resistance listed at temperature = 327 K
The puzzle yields 457.5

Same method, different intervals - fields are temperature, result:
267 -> 486.9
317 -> 485.5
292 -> 326.7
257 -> 448.1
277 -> 448.1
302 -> 588.4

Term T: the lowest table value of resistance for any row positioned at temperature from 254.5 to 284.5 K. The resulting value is 379.2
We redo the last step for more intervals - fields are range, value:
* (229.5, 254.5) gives 437.7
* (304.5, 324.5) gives 476.4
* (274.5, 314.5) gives 301.8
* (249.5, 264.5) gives 448.1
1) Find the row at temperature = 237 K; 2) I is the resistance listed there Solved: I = 459.5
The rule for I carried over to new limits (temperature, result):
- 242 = 453.3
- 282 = 379.2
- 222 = 462.8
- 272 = 474.8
